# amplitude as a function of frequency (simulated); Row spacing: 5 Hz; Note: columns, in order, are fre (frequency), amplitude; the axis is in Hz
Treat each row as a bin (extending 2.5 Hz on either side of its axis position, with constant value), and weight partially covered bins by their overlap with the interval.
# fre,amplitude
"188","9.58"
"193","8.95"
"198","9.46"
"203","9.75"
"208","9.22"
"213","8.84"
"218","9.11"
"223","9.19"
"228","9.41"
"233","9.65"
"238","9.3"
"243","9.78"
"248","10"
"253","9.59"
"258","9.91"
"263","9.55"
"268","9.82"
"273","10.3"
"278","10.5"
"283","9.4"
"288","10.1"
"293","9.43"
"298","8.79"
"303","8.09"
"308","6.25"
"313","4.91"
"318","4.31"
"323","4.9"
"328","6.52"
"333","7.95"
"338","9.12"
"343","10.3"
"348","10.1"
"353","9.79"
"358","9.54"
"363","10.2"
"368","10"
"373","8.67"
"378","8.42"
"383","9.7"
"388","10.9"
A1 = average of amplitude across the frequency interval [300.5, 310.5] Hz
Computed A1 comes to 7.17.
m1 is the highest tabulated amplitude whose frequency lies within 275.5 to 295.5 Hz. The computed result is 10.5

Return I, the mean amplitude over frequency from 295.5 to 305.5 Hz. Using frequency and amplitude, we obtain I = 8.44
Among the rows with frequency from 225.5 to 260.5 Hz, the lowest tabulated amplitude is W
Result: 9.3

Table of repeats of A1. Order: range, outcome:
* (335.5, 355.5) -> 9.83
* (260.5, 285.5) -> 9.91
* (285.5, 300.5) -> 9.44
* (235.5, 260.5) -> 9.72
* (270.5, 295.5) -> 9.95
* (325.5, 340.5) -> 7.86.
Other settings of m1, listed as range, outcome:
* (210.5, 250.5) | 10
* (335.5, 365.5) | 10.3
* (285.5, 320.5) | 10.1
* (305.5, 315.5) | 6.25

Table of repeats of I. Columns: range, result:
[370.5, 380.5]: 8.54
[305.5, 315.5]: 5.58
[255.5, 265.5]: 9.73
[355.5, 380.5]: 9.37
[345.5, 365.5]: 9.91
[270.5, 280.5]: 10.4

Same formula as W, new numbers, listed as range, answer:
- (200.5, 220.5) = 8.84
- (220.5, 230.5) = 9.19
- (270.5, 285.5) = 9.4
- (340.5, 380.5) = 8.42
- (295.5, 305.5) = 8.09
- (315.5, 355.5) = 4.31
